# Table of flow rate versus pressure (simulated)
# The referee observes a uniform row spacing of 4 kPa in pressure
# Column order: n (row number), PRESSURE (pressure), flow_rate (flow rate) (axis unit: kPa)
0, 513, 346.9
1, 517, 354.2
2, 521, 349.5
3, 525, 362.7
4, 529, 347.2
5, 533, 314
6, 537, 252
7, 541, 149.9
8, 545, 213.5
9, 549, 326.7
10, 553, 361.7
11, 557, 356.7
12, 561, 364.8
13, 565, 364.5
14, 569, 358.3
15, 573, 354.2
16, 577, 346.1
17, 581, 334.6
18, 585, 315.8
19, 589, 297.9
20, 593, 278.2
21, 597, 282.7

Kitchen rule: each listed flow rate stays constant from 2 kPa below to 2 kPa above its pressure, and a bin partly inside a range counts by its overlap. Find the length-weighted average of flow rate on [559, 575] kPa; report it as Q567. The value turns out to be 360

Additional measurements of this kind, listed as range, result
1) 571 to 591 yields 330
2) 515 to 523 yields 352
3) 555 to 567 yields 362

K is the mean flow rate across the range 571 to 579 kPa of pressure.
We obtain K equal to 350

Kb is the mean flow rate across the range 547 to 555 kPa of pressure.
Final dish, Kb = 344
